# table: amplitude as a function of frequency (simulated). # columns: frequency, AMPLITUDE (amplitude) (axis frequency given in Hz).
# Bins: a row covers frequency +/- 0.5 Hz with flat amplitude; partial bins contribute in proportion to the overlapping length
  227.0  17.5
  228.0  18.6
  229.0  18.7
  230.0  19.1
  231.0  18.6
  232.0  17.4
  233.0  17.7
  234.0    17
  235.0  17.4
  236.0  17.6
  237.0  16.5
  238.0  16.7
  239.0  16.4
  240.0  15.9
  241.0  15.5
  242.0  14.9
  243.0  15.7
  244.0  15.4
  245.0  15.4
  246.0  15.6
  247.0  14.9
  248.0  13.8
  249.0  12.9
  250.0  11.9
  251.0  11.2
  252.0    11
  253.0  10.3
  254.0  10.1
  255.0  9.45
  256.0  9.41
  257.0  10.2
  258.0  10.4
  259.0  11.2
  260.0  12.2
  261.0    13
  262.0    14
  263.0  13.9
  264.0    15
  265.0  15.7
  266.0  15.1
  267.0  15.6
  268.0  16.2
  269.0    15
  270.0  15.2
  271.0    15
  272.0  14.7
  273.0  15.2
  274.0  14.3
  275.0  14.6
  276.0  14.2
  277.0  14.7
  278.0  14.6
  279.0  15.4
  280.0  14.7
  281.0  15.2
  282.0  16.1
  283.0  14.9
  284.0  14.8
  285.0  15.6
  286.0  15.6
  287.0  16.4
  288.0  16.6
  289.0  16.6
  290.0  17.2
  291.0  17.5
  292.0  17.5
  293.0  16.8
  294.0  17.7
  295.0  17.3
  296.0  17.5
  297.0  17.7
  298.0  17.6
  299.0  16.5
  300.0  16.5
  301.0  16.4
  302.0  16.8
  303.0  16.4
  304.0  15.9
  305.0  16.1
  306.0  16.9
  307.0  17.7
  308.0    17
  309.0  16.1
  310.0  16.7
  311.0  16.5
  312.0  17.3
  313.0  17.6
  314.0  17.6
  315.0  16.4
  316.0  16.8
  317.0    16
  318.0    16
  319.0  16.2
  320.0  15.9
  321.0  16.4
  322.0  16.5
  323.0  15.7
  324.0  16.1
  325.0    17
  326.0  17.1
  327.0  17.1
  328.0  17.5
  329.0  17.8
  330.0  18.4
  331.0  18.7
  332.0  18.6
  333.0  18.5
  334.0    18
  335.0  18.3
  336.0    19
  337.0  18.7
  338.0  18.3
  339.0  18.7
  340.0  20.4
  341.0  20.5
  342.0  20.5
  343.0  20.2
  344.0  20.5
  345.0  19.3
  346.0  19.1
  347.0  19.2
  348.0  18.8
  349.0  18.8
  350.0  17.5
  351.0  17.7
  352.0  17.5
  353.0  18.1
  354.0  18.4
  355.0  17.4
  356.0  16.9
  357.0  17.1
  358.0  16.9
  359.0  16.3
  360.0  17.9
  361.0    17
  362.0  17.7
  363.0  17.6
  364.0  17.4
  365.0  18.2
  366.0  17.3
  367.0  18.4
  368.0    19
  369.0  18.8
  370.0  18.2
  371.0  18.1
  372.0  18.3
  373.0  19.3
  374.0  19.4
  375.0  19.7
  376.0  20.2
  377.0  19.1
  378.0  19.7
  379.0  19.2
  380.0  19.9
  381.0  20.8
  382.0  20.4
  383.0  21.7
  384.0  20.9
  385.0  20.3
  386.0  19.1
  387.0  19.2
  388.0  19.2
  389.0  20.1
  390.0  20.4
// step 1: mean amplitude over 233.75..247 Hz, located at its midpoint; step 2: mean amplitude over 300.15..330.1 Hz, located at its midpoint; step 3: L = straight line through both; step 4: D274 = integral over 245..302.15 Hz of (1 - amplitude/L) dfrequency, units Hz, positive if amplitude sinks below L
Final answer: 6.03 Hz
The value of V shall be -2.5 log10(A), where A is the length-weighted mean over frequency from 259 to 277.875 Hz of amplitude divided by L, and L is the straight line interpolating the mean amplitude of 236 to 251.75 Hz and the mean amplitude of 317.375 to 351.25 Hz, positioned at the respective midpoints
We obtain 0.09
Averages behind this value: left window 14.9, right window 18.1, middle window 14.6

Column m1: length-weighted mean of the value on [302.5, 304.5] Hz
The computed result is 16.1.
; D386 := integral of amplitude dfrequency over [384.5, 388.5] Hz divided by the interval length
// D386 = 19.5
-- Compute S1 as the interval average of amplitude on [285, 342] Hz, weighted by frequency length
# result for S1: 17.2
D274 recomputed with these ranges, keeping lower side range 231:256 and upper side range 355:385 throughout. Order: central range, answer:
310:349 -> -1.2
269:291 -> 0.6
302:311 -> 0.0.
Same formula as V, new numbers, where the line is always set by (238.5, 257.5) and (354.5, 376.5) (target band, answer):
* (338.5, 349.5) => -0.15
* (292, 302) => -0.13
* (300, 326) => -0.05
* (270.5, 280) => -0.03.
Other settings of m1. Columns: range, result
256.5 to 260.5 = 11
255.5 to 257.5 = 9.8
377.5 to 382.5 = 20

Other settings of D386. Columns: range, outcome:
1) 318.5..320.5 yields 16.1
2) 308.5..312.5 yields 16.6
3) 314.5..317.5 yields 16.4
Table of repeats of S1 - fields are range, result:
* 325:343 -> 18.6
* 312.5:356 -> 18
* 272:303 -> 16.1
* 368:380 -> 19.1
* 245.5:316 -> 15.1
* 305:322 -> 16.7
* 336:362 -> 18.5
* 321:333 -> 17.3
